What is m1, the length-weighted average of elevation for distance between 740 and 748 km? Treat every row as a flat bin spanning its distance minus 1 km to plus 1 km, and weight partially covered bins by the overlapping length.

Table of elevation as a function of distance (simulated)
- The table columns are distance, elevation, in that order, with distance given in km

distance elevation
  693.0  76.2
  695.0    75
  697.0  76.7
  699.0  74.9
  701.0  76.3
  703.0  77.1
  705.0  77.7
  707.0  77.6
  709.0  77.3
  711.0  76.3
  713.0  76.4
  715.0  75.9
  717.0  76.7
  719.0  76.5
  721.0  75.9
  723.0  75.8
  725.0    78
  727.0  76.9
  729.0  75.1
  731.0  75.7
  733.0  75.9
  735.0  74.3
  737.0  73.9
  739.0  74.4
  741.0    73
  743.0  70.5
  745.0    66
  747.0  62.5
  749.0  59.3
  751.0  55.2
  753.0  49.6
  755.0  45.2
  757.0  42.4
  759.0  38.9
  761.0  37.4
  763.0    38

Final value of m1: 68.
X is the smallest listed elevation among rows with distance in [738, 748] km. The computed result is 62.5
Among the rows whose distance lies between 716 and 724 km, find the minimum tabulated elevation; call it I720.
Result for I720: 75.8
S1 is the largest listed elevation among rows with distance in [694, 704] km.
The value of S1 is 77.1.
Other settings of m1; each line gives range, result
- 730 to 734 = 75.8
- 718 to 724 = 76.1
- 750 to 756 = 50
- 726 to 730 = 76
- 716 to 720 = 76.6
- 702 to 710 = 77.4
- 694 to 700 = 75.5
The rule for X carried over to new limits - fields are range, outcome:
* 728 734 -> 75.1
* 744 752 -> 55.2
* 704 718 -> 75.9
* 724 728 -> 76.9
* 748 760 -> 38.9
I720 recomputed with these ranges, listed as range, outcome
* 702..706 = 77.1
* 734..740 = 73.9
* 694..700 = 74.9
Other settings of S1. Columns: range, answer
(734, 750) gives 74.4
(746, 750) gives 62.5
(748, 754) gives 59.3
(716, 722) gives 76.7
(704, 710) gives 77.7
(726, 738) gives 76.9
